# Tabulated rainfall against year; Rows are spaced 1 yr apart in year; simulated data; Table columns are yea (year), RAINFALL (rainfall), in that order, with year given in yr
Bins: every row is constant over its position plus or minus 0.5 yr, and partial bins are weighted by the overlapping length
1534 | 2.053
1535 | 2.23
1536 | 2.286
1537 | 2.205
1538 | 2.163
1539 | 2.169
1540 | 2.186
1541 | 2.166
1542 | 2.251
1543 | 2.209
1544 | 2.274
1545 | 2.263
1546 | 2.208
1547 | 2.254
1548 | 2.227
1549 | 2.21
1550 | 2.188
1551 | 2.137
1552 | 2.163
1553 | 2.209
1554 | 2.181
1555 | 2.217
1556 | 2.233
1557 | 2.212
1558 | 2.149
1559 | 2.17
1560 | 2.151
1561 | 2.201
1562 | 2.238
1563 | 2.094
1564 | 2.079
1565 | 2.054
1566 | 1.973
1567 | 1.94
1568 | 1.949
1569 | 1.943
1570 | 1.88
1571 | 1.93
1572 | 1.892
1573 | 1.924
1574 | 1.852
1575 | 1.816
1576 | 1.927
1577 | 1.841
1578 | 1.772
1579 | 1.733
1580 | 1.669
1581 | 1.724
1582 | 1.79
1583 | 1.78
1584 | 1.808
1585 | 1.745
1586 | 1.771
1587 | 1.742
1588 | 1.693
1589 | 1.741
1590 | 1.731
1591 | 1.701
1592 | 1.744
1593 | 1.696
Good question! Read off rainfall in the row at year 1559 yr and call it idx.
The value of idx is 2.17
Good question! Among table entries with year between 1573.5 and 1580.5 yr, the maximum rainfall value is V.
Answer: 1.927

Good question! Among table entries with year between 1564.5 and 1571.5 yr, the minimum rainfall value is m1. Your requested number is 1.88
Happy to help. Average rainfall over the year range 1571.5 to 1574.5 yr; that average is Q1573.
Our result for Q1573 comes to 1.89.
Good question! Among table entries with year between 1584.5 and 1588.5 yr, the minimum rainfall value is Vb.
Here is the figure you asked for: 1.693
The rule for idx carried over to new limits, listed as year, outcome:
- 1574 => 1.852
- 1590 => 1.731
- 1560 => 2.151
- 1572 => 1.892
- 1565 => 2.054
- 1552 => 2.163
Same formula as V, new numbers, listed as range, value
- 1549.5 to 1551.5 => 2.188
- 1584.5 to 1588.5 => 1.771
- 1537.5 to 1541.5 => 2.186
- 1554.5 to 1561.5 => 2.233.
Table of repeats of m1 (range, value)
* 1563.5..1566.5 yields 1.973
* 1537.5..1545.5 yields 2.163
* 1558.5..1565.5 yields 2.054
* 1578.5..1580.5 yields 1.669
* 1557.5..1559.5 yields 2.149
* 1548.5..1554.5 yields 2.137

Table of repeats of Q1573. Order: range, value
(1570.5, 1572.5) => 1.91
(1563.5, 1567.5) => 2.01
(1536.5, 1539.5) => 2.18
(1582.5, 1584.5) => 1.79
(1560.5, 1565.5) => 2.13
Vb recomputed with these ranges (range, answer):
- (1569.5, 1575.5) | 1.816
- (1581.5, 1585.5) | 1.745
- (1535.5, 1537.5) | 2.205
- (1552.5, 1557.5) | 2.181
